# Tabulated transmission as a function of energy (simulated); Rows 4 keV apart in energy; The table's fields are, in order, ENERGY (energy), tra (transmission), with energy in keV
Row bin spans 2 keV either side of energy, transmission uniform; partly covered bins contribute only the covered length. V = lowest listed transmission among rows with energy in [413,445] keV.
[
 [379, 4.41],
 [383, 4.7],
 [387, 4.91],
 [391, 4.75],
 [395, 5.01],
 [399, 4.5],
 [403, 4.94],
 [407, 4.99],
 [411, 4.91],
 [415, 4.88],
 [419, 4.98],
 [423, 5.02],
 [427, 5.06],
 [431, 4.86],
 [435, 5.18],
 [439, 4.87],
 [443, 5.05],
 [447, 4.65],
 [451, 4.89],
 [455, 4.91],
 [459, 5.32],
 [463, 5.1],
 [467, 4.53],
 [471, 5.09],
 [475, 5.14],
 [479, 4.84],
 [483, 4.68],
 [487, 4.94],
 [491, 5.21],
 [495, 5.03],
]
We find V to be 4.86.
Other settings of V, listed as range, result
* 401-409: 4.94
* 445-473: 4.53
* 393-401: 4.5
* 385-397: 4.75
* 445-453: 4.65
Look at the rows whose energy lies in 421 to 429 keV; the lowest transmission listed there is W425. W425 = 5.02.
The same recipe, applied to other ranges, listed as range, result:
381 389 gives 4.7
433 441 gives 4.87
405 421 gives 4.88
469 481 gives 4.84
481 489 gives 4.68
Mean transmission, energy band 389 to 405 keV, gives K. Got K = 4.8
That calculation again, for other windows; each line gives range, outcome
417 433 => 4.98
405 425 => 4.96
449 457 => 4.9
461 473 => 4.91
